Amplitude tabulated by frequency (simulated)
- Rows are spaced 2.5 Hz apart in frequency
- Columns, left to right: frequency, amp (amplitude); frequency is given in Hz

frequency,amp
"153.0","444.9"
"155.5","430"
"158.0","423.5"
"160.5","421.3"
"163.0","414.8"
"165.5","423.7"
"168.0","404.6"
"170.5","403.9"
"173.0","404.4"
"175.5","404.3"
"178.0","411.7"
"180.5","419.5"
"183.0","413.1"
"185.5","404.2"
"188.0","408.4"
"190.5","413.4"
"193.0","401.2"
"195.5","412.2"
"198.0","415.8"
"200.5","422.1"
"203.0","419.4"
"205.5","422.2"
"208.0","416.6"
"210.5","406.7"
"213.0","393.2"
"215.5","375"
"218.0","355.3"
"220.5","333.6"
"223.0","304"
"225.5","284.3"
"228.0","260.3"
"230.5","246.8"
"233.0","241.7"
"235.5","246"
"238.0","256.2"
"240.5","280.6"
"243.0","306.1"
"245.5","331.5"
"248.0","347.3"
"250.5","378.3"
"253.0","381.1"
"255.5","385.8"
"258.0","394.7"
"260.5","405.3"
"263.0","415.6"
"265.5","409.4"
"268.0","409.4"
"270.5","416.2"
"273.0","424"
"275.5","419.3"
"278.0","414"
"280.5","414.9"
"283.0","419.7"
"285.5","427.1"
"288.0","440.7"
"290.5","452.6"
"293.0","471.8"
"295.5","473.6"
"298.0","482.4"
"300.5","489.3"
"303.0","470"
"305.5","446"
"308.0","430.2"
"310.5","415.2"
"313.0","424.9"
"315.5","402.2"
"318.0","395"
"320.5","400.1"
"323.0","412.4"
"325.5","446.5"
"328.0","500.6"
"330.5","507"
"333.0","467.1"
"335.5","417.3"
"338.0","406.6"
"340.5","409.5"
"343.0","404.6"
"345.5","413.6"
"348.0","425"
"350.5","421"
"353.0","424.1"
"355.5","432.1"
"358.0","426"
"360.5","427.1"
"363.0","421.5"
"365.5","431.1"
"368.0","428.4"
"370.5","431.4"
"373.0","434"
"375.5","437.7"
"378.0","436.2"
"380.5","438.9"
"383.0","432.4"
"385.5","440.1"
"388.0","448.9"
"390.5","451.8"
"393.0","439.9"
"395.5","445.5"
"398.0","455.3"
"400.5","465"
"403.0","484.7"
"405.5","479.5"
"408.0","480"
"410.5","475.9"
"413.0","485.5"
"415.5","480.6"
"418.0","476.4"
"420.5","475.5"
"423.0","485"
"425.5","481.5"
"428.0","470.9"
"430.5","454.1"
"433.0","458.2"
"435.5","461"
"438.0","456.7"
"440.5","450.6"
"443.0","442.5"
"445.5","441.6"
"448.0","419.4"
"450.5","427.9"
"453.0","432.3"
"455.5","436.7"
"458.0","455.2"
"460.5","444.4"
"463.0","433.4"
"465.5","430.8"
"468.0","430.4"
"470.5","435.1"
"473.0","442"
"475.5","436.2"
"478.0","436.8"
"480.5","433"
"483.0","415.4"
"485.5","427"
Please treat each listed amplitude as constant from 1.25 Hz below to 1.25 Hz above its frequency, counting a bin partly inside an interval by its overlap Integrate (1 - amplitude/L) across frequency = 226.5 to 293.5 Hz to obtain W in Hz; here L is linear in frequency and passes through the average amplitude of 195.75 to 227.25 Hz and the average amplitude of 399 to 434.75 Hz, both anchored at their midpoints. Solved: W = 5.6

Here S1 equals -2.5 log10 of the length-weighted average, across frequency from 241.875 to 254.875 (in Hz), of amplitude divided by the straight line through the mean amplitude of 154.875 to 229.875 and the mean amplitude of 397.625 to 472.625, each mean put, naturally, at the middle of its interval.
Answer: 0.16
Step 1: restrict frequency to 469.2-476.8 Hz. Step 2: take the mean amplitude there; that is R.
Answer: 438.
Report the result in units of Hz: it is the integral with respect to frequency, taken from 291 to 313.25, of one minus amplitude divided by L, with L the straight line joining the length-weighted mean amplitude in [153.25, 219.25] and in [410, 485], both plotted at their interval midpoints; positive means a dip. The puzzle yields -1.6 Hz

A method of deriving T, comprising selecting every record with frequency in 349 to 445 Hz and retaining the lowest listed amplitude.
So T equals 421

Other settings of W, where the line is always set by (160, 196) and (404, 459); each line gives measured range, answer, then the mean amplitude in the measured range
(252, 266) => 0.92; 398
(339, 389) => 2.15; 428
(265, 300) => -0.36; 436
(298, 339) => -0.26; 441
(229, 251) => 6.94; 289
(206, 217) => 0.49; 399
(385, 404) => -0.04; 454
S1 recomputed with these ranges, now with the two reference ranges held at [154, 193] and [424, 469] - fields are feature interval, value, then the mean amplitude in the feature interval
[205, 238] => 0.276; 325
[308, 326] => 0.044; 414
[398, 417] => -0.084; 477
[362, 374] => 0.019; 429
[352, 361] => 0.020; 427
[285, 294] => -0.054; 449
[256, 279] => 0.035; 411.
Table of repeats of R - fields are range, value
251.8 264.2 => 396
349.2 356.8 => 426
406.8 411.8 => 478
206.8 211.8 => 411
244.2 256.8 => 365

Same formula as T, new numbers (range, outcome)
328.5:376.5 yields 404.6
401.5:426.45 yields 475.5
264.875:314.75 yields 409.4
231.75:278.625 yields 241.7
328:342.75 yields 406.6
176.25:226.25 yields 284.3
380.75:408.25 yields 432.4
